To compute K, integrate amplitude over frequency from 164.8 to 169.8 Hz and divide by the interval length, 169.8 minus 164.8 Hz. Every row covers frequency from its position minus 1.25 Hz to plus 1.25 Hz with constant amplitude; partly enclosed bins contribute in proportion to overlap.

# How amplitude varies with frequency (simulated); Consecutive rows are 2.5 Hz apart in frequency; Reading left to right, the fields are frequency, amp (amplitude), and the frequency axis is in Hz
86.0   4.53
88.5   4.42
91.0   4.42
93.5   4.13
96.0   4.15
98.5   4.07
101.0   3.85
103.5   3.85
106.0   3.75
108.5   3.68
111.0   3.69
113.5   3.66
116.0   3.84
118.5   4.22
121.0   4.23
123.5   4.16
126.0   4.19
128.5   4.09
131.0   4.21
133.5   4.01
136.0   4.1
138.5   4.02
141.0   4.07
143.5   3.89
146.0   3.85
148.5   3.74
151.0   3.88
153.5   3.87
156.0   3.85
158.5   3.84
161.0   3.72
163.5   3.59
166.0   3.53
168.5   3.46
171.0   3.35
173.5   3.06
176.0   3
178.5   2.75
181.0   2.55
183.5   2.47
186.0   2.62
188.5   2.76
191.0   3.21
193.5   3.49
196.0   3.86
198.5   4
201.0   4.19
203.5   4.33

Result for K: 3.49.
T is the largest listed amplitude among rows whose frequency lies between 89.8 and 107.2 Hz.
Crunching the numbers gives 4.42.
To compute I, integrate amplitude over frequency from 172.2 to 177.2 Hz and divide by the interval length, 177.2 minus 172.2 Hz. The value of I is 3.03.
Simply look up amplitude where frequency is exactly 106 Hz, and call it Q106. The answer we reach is 3.75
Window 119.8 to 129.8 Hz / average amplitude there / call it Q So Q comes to 4.17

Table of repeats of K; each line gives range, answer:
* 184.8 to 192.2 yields 2.86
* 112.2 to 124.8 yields 4.02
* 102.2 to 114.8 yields 3.73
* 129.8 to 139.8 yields 4.08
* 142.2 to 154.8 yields 3.85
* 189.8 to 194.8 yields 3.36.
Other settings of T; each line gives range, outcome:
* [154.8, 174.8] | 3.85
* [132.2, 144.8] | 4.1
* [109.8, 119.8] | 4.22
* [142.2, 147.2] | 3.89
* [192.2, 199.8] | 4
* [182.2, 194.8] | 3.49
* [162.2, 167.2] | 3.59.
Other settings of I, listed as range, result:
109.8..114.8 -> 3.68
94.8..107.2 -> 3.93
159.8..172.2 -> 3.53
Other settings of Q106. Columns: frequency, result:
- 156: 3.85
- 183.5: 2.47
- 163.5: 3.59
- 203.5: 4.33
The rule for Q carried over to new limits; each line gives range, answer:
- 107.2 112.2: 3.69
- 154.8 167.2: 3.71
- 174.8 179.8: 2.87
